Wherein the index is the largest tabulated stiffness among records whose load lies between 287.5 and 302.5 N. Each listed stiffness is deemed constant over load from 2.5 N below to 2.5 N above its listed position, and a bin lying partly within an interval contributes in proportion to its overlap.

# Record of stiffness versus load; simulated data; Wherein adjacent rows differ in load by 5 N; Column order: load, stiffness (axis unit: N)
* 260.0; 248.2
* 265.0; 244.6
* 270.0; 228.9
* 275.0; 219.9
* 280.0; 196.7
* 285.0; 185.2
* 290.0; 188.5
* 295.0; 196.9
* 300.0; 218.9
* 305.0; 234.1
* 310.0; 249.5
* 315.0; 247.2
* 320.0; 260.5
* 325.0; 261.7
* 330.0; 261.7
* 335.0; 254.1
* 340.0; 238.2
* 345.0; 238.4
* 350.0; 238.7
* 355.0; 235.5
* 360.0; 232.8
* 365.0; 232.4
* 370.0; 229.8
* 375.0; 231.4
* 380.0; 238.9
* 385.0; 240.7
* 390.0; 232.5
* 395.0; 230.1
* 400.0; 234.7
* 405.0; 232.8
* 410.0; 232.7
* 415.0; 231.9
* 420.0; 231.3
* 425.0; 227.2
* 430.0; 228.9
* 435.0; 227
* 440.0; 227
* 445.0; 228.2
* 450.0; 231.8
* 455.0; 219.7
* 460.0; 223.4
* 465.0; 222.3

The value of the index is 218.9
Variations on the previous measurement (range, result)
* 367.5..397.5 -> 240.7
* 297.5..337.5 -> 261.7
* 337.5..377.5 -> 238.7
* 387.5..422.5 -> 234.7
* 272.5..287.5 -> 219.9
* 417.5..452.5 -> 231.8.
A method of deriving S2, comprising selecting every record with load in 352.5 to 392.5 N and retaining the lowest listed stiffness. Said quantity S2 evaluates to 229.8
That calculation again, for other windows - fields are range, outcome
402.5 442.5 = 227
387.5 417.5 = 230.1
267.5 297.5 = 185.2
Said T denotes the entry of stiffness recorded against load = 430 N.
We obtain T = 228.9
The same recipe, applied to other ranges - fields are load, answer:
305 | 234.1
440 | 227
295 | 196.9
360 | 232.8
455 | 219.7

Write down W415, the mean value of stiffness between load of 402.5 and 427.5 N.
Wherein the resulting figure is 231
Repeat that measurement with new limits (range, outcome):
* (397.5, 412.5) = 233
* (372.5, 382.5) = 235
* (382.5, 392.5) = 237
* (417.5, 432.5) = 229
